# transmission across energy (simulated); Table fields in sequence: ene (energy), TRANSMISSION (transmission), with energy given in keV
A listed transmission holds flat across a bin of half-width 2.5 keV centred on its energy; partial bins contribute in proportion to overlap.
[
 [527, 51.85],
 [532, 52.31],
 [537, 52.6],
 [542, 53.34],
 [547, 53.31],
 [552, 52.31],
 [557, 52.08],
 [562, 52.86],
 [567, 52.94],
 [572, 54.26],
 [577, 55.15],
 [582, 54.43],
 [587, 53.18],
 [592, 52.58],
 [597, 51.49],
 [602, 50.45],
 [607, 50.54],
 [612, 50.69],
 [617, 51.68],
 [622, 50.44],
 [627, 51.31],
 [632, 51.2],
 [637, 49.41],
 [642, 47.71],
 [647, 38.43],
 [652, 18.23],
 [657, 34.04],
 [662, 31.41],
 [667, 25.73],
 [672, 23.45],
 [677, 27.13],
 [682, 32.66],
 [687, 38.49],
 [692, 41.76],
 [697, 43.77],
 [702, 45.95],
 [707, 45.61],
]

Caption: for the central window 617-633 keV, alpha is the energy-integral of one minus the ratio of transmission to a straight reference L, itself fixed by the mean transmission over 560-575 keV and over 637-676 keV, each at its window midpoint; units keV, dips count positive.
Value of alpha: -4.6 keV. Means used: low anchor 53.4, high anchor 32.3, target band 51.1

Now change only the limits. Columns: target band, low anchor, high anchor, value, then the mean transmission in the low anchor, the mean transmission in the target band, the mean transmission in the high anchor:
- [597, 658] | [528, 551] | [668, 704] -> -4.57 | 52.8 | 45.9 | 35.6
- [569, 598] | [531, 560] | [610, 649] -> -1.48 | 52.7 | 53.6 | 49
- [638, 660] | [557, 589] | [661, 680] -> -1.73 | 53.7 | 35.5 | 26.7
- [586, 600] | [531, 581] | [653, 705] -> -1.42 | 53.2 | 52.3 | 34.1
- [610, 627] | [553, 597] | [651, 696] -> -2.95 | 53.3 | 51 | 31.2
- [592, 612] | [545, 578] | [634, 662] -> -2.33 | 53.2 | 51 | 37.3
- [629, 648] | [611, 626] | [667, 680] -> -2.57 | 51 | 47.5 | 25.7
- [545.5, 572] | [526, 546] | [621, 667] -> -1.50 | 52.6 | 52.8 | 40.2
